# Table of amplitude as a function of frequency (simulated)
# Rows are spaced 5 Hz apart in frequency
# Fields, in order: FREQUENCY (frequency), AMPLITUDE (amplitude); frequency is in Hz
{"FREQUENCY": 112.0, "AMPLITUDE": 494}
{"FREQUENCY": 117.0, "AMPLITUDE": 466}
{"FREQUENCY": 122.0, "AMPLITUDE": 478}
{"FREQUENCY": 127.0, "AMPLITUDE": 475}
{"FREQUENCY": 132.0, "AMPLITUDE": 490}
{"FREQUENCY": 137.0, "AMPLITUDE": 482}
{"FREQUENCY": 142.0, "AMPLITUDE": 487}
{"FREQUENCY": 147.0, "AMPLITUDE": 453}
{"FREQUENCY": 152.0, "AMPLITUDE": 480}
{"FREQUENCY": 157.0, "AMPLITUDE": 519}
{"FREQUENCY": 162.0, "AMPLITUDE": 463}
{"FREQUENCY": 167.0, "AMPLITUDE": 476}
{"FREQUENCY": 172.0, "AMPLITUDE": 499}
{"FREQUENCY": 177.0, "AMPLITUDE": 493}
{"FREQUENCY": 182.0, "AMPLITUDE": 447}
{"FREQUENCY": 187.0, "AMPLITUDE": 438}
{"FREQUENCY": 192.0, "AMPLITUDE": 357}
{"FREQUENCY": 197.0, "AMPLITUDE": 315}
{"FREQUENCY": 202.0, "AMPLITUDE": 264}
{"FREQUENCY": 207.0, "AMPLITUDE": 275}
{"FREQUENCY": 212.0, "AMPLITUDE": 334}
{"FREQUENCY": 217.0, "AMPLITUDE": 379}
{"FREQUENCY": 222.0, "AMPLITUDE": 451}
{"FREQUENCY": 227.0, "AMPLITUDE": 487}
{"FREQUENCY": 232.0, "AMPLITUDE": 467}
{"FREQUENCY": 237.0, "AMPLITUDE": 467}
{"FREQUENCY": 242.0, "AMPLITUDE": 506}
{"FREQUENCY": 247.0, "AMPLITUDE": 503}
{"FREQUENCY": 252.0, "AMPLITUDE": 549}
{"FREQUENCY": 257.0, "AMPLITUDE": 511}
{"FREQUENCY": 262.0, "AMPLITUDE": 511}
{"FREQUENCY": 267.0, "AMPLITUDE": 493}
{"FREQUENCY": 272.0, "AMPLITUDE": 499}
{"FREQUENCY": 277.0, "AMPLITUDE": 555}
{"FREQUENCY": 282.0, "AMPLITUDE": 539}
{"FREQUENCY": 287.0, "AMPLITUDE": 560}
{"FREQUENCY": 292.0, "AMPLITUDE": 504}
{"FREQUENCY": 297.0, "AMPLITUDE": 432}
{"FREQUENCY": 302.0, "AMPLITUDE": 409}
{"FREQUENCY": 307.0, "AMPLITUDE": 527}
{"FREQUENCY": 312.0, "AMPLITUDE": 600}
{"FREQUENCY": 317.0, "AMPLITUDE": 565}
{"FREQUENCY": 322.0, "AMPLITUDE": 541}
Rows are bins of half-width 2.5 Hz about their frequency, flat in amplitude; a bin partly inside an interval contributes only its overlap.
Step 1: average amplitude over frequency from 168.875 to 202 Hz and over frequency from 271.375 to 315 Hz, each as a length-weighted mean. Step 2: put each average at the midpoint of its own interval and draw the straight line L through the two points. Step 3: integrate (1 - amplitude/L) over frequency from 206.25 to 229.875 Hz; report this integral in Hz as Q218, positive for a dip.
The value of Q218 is 2.7 Hz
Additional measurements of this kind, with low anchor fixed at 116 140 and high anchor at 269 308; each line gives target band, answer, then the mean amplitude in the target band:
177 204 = 6.08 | 378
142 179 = 0.03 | 483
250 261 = -0.65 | 527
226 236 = 0.40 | 474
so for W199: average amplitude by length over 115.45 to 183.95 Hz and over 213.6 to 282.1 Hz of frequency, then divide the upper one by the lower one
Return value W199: 1.02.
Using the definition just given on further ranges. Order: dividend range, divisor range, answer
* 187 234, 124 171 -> 0.77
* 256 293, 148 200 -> 1.17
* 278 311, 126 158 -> 1.04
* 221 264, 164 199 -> 1.14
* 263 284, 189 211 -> 1.69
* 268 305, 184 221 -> 1.45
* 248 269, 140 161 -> 1.07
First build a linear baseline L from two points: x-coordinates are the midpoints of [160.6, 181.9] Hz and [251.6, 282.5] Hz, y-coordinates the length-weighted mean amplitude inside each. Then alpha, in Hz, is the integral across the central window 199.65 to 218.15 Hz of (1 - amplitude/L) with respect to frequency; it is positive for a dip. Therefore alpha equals 7.0 Hz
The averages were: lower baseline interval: 480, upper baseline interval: 520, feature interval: 309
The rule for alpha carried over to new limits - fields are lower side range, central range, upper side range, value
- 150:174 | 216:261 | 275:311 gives 1.3 Hz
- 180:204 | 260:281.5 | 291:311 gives -3.5 Hz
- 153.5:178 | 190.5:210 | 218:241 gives 7.2 Hz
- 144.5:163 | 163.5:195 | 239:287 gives 2.5 Hz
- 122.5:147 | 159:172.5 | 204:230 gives -1.0 Hz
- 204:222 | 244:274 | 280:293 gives -3.1 Hz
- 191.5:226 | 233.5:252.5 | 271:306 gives -4.0 Hz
